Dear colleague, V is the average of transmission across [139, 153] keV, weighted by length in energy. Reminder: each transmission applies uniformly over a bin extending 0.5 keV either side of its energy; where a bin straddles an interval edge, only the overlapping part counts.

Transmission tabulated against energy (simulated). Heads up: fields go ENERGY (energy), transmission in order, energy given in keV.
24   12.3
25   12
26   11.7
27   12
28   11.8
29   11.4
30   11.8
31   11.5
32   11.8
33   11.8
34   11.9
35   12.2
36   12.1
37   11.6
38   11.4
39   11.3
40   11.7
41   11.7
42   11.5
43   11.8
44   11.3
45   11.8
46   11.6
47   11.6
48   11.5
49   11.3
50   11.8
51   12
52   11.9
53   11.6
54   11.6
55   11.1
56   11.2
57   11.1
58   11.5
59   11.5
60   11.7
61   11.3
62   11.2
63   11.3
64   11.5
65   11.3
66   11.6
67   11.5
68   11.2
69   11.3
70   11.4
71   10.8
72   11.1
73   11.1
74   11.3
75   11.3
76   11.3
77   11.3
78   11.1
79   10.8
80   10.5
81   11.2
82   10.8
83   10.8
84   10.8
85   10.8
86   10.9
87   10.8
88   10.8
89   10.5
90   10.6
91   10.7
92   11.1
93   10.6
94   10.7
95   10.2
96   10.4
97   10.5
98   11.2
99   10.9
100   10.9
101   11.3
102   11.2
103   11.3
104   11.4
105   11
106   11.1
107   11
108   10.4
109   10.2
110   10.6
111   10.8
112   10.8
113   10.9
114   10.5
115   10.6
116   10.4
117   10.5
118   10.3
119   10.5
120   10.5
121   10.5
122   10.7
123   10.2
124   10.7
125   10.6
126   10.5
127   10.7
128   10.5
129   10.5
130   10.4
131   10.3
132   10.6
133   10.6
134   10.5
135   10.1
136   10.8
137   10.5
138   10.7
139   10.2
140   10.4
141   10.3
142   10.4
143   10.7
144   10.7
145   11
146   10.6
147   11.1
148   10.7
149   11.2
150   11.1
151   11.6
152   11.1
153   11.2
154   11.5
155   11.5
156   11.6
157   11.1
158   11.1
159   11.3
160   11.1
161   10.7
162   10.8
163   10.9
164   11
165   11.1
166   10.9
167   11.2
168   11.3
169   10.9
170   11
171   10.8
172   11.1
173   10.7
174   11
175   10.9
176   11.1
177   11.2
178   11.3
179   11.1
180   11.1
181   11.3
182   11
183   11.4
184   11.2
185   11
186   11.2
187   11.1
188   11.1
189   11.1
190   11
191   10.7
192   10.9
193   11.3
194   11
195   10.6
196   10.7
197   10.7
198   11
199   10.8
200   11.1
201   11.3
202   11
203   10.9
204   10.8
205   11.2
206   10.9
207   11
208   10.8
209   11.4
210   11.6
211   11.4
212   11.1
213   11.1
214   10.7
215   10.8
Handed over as 10.8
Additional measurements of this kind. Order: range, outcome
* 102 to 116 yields 10.8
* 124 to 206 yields 10.9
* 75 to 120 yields 10.8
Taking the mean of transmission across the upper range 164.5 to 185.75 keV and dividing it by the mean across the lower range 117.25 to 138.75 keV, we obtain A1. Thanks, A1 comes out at 1.1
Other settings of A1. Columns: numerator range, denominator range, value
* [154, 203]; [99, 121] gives 1.03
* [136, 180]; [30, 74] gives 0.95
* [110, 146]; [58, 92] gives 0.95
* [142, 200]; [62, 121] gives 1.01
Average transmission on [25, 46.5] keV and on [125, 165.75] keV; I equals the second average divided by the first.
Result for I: 0.9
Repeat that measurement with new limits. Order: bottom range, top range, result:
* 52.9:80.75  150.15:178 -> 0.99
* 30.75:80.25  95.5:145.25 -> 0.93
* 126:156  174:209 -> 1.03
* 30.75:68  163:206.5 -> 0.95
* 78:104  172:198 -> 1.02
